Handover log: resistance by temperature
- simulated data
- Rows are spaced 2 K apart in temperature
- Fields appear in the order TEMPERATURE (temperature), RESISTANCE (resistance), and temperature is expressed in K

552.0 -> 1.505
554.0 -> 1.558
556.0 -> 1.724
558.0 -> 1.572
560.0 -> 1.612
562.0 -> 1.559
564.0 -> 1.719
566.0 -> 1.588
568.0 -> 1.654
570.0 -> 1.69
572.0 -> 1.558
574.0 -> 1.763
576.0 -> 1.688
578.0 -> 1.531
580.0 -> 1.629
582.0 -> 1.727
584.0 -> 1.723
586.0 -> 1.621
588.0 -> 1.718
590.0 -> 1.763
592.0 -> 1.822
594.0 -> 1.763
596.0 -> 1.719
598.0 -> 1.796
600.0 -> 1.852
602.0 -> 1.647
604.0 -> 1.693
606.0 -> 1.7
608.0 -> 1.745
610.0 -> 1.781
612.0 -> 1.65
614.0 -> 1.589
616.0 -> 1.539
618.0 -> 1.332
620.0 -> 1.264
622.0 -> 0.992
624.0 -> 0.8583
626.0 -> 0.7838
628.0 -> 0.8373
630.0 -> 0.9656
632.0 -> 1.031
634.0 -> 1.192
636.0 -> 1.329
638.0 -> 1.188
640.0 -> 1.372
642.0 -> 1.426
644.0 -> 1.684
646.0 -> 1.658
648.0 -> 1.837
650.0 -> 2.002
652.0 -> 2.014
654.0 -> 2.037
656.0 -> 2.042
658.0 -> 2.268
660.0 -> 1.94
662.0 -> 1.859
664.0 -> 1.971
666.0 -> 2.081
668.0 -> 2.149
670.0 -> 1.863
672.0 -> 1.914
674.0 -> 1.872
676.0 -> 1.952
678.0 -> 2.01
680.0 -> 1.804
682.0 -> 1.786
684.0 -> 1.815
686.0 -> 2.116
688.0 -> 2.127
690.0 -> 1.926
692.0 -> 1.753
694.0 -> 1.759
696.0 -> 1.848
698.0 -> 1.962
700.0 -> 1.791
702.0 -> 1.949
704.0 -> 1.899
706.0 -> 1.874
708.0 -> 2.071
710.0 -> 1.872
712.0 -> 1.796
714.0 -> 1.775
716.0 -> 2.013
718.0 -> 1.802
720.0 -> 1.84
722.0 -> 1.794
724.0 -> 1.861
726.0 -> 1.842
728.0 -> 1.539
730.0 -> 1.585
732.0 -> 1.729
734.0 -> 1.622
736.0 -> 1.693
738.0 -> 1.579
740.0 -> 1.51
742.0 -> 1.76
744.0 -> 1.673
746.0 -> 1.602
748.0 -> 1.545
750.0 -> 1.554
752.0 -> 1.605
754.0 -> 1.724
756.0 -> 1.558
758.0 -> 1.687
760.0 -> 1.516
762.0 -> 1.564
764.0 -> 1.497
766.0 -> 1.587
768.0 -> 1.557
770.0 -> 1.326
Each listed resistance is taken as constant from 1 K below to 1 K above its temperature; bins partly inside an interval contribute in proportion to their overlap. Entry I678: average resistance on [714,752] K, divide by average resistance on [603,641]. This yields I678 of 1.30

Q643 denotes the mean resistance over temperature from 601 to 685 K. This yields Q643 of 1.63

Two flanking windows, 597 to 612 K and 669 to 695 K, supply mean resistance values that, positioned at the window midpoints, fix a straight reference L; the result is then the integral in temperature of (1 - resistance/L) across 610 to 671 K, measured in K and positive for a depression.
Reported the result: 8.6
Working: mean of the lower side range 1.74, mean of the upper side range 1.9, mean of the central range 1.56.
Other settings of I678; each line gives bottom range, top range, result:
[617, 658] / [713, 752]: 1.20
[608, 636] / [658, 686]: 1.57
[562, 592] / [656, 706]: 1.16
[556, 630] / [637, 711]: 1.20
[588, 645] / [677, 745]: 1.26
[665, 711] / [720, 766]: 0.85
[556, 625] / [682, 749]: 1.11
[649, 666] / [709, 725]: 0.91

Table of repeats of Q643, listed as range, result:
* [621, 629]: 0.868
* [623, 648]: 1.22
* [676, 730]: 1.87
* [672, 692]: 1.92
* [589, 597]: 1.77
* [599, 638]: 1.35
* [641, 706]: 1.91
